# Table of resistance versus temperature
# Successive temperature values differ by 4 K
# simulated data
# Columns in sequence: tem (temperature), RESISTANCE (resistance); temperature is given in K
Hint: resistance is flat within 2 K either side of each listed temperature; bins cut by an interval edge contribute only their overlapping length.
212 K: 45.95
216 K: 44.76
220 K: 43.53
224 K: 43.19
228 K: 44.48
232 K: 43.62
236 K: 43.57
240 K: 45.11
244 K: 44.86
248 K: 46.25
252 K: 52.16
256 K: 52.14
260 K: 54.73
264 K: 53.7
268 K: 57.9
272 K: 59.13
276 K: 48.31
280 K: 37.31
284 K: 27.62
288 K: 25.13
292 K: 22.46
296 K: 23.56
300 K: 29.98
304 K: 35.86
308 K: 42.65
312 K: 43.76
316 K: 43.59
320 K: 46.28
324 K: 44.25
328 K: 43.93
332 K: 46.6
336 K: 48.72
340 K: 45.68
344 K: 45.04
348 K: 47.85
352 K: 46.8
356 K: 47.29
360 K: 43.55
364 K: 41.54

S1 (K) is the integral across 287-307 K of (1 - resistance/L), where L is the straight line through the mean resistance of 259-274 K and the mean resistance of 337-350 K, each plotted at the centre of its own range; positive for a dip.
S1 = 9.2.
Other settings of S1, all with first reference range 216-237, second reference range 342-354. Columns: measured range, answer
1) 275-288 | 2.9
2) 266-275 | -2.5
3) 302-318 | 1.5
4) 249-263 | -2.6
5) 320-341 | 0.1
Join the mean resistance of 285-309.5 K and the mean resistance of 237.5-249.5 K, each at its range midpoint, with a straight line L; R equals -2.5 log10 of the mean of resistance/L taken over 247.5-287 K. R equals -0.25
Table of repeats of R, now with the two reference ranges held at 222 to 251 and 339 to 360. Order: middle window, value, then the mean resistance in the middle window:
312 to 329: 0.03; 44.5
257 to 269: -0.22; 55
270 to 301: 0.30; 34.3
